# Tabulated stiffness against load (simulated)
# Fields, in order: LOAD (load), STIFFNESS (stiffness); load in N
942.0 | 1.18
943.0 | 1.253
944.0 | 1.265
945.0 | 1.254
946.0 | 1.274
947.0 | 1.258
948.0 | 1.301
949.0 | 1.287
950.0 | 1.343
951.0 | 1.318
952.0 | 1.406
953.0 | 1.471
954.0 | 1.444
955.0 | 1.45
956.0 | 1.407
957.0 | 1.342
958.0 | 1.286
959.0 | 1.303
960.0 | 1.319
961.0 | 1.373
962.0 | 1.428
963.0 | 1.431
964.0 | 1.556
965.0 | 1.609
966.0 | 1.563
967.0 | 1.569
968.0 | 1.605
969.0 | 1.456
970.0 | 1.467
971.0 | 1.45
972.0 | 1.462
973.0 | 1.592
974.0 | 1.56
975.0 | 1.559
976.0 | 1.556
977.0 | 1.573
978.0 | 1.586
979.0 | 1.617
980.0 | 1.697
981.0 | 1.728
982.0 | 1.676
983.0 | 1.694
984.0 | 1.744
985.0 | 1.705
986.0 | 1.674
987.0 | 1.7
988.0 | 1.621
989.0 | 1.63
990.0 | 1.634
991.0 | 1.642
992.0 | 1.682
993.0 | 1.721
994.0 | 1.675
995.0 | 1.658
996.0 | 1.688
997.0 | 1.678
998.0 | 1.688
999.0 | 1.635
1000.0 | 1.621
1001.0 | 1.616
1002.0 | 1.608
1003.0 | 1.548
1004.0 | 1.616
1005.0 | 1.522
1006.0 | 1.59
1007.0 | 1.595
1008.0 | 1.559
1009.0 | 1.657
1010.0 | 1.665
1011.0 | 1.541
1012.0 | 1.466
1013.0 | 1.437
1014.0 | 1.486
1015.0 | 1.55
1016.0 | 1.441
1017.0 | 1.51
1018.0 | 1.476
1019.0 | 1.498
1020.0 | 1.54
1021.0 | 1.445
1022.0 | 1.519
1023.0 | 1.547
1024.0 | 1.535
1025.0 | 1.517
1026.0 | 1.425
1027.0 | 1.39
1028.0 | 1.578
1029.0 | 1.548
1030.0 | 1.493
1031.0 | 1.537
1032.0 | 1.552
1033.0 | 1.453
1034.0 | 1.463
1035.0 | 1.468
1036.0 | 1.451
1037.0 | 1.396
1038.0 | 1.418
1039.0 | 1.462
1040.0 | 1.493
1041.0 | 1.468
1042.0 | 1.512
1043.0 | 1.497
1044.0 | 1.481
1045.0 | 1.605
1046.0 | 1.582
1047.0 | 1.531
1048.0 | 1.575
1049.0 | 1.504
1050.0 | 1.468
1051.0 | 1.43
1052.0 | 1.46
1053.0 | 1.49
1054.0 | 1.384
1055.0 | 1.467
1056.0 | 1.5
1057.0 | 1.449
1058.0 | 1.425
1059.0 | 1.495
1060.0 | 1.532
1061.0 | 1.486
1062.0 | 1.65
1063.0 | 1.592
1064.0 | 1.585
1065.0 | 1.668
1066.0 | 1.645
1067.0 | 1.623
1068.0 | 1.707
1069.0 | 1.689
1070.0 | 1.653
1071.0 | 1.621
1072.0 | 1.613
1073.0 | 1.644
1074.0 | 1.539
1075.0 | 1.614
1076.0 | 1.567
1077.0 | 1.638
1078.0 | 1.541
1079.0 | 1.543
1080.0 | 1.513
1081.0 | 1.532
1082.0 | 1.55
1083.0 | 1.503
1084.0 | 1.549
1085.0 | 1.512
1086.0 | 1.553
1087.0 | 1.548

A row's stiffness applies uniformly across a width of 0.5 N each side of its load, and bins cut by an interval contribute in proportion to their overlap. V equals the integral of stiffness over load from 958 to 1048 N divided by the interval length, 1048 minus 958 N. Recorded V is 1.55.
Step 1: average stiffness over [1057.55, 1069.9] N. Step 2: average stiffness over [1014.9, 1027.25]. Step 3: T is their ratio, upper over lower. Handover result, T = 1.1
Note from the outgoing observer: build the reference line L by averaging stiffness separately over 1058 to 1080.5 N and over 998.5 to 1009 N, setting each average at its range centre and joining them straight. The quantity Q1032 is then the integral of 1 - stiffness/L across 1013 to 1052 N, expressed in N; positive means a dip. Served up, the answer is 2.4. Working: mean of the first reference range 1.59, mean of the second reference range 1.59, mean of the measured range 1.49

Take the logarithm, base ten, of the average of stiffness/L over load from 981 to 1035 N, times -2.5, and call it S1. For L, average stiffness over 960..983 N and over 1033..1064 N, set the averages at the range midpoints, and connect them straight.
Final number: -0.04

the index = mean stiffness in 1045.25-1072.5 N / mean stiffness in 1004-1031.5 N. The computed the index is 1.0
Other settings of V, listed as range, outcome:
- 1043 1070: 1.54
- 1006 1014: 1.56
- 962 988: 1.59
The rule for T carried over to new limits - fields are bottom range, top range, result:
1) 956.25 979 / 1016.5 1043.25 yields 1.00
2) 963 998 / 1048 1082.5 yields 0.96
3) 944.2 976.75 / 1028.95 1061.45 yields 1.04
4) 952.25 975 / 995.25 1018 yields 1.08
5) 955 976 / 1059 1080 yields 1.09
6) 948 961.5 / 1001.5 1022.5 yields 1.13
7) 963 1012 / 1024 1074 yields 0.95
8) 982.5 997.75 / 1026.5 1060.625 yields 0.89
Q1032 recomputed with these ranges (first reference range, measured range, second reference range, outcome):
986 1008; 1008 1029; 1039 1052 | 0.9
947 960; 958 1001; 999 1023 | -4.3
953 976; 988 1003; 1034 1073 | -1.6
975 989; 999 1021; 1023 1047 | 0.3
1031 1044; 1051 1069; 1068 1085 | 0.0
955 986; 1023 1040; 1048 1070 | 0.6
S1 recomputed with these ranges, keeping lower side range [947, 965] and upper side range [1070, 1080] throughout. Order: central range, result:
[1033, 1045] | 0.04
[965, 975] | -0.09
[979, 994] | -0.17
